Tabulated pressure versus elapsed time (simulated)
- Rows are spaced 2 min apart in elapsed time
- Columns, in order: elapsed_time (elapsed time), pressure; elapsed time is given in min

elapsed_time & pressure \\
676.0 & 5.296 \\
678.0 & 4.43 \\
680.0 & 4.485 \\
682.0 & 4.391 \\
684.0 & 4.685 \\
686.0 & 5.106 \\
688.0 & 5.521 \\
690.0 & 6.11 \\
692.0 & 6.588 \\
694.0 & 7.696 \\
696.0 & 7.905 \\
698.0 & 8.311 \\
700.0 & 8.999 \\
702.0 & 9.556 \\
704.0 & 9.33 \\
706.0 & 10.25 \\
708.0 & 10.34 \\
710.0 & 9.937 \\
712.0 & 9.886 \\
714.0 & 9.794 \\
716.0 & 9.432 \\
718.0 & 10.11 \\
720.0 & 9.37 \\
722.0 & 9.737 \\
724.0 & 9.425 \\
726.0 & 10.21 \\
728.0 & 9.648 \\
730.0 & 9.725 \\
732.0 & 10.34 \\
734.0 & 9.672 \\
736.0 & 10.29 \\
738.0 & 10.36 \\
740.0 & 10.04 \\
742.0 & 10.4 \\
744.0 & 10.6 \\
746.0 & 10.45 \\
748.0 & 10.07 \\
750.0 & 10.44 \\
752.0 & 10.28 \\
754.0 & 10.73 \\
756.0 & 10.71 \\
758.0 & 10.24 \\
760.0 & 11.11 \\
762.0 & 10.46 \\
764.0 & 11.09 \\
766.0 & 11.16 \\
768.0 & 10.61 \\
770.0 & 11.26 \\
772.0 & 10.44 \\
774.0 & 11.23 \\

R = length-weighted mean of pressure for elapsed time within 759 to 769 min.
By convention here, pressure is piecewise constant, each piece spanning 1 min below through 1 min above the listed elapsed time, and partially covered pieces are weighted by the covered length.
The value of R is 10.9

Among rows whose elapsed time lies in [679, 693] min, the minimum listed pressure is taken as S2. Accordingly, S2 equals 4.391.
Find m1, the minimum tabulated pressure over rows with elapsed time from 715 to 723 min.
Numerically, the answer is 9.37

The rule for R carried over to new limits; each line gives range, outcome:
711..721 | 9.72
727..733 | 9.9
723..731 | 9.75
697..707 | 9.29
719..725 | 9.51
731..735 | 10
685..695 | 6.2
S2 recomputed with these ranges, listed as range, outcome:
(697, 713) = 8.311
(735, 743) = 10.04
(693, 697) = 7.696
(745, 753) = 10.07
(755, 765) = 10.24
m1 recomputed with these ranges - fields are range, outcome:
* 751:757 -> 10.28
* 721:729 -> 9.425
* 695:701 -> 7.905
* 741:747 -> 10.4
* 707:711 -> 9.937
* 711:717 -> 9.432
